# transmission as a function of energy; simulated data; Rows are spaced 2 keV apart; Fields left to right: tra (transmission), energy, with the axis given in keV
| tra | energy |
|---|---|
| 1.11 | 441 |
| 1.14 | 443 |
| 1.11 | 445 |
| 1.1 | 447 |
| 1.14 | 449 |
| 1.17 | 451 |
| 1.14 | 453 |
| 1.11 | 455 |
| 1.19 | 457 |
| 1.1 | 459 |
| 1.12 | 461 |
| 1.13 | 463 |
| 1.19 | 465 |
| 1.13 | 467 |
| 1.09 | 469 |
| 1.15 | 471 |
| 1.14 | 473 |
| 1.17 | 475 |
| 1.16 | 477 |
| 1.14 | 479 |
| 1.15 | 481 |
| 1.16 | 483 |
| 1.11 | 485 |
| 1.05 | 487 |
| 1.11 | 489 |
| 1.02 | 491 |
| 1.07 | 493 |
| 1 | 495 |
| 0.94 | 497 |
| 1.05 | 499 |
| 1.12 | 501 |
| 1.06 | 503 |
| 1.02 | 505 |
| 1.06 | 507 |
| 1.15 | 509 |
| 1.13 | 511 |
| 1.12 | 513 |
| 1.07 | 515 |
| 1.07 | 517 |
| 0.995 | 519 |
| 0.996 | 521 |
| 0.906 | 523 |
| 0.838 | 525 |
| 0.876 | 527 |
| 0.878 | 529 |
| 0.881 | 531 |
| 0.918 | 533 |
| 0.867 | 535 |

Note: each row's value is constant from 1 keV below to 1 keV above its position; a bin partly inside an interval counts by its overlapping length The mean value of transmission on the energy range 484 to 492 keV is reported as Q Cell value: 1.07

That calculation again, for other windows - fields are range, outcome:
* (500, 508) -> 1.06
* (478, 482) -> 1.15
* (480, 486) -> 1.14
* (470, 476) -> 1.15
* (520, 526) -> 0.913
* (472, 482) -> 1.15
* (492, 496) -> 1.04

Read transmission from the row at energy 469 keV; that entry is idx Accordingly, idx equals 1.09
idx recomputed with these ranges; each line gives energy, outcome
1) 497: 0.94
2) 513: 1.12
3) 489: 1.11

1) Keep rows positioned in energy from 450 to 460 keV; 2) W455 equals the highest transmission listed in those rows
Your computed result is 1.19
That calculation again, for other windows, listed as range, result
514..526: 1.07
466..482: 1.17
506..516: 1.15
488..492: 1.11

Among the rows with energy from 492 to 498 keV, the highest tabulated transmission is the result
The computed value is 1.07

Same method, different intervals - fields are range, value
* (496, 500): 1.05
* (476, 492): 1.16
